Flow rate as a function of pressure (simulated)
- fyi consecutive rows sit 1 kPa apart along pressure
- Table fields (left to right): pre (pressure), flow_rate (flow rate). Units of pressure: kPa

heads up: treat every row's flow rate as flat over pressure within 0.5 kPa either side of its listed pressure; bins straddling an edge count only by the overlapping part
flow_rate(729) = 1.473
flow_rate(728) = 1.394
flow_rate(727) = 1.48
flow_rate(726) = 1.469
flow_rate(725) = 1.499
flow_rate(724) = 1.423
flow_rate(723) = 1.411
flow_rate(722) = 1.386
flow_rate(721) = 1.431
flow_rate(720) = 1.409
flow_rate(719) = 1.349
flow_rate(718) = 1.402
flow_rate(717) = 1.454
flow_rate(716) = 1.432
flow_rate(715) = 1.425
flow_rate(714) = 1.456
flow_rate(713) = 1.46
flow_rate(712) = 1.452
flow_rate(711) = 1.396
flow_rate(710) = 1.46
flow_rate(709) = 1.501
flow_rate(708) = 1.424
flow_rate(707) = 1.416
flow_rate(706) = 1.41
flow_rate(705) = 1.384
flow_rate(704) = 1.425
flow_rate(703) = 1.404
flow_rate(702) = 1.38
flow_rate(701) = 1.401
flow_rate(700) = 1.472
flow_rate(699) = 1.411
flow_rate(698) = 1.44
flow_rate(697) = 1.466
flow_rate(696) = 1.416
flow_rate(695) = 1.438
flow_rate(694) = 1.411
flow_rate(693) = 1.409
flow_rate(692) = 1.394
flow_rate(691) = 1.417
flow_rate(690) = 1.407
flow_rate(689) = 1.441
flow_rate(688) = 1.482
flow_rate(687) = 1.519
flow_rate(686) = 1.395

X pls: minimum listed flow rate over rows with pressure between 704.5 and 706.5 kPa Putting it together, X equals 1.384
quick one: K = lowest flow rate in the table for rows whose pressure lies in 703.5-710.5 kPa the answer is 1.384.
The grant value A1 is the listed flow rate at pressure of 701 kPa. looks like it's 1.401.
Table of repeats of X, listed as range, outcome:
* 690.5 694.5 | 1.394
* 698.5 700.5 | 1.411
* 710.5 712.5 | 1.396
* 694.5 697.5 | 1.416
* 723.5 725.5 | 1.423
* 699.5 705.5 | 1.38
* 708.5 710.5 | 1.46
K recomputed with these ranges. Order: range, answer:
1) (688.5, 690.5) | 1.407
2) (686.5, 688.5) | 1.482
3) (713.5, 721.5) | 1.349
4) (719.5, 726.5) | 1.386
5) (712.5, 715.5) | 1.425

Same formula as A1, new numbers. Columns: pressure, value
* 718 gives 1.402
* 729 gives 1.473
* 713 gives 1.46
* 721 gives 1.431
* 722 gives 1.386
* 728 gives 1.394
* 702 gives 1.38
